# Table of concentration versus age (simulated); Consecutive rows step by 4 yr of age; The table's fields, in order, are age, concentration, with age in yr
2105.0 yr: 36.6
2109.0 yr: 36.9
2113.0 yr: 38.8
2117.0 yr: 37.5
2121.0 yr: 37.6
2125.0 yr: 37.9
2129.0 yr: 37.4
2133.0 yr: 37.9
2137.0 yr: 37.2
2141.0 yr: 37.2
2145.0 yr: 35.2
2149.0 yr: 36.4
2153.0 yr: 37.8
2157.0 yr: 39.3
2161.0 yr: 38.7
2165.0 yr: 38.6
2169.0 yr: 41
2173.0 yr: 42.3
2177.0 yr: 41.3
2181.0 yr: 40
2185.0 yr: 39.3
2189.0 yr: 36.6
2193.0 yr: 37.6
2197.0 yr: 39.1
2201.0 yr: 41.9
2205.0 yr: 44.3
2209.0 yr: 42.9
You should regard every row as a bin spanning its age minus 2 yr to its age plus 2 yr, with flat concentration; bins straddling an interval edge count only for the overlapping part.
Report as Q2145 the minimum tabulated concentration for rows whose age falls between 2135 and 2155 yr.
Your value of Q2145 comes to 35.2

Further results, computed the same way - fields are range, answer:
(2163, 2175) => 38.6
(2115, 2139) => 37.2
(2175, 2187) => 39.3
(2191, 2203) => 37.6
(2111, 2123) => 37.5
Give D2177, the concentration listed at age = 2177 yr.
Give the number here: 41.3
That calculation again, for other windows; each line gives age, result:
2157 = 39.3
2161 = 38.7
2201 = 41.9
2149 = 36.4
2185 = 39.3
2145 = 35.2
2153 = 37.8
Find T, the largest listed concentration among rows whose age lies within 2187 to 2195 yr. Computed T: 37.6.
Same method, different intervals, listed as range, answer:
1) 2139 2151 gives 37.2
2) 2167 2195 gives 42.3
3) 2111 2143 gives 38.8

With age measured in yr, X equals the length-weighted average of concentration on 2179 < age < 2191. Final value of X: 38.6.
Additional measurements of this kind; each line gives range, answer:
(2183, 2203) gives 38.9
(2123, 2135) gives 37.7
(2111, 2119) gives 38.1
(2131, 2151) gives 36.8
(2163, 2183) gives 40.6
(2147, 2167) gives 38.2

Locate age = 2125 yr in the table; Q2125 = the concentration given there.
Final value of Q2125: 37.9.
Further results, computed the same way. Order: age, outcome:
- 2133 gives 37.9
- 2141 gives 37.2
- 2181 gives 40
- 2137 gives 37.2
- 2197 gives 39.1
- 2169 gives 41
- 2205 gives 44.3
